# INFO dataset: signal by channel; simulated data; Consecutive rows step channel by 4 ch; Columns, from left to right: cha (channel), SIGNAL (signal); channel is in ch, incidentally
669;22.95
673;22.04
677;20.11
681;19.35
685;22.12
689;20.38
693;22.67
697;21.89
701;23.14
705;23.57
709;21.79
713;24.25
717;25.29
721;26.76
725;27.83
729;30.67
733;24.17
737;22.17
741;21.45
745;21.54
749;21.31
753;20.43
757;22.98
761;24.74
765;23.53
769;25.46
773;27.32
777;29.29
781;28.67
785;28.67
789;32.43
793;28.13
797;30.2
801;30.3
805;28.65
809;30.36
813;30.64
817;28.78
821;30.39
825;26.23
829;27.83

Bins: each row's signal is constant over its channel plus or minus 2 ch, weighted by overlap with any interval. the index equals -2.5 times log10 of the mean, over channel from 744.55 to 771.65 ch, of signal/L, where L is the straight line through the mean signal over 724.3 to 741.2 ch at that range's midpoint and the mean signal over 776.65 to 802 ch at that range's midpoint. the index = 0.187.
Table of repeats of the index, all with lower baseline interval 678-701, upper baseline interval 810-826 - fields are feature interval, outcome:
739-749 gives 0.15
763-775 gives 0.04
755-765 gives 0.08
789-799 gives -0.08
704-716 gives -0.03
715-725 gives -0.14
